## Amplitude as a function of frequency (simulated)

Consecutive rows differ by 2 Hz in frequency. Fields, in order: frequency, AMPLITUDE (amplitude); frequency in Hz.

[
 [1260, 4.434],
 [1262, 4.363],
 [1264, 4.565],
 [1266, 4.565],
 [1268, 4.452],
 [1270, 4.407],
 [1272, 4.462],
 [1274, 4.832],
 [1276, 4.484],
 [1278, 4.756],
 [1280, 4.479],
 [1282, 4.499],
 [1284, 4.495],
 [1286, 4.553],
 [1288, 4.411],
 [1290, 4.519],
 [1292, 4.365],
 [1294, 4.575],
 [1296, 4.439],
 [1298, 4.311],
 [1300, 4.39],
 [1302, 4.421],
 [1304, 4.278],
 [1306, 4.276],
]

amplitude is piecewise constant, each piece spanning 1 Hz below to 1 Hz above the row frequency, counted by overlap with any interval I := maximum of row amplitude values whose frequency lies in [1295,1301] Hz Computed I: 4.439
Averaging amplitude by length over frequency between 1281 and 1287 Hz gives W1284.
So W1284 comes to 4.52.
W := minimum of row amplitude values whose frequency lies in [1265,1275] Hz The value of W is 4.407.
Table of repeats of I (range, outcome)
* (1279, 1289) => 4.553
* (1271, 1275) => 4.832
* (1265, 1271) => 4.565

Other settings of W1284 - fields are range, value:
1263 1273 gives 4.49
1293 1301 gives 4.43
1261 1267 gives 4.5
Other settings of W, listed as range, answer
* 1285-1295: 4.365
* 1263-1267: 4.565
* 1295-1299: 4.311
